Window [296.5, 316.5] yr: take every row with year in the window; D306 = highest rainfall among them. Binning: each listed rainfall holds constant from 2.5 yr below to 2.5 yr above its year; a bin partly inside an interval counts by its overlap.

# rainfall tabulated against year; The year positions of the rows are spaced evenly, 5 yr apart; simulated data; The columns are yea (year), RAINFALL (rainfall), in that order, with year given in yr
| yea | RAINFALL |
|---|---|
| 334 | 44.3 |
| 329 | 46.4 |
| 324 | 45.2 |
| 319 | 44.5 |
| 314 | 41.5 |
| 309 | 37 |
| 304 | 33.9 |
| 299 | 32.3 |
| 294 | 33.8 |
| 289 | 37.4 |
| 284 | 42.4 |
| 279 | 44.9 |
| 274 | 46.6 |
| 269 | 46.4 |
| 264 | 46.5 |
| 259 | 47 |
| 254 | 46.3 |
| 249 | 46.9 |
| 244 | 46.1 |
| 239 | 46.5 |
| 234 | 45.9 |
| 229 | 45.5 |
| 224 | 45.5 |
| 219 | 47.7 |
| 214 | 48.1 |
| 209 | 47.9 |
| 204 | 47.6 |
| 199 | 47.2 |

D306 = 41.5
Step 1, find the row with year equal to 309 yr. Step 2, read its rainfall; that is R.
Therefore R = 37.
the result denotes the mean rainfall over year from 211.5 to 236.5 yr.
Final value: 46.5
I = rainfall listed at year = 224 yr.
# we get 45.5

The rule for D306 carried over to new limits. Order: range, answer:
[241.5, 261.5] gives 47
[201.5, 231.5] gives 48.1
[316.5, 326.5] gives 45.2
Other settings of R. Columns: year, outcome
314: 41.5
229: 45.5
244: 46.1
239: 46.5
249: 46.9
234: 45.9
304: 33.9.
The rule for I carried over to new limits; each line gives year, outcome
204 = 47.6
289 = 37.4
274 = 46.6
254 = 46.3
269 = 46.4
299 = 32.3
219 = 47.7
